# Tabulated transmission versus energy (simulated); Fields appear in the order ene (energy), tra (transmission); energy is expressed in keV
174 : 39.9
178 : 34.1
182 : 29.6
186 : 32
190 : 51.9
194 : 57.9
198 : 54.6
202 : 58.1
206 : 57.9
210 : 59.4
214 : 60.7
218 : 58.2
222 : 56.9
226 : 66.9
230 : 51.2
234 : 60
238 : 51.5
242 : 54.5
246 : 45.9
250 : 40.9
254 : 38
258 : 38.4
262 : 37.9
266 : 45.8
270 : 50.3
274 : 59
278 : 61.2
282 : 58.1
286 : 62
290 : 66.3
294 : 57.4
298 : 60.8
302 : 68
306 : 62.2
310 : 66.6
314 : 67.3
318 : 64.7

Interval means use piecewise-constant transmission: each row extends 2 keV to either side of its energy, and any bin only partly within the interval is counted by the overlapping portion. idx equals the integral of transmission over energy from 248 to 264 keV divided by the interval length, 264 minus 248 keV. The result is 38.8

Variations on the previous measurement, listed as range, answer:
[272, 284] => 59.4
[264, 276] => 51.7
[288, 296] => 61.8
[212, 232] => 58.8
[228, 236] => 55.6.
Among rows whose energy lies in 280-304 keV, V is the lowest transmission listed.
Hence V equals 57.4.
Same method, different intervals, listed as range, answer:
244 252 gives 40.9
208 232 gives 51.2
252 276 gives 37.9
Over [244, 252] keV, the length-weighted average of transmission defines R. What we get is 43.4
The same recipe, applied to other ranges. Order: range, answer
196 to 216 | 58.1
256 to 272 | 43.1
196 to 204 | 56.4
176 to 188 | 31.9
